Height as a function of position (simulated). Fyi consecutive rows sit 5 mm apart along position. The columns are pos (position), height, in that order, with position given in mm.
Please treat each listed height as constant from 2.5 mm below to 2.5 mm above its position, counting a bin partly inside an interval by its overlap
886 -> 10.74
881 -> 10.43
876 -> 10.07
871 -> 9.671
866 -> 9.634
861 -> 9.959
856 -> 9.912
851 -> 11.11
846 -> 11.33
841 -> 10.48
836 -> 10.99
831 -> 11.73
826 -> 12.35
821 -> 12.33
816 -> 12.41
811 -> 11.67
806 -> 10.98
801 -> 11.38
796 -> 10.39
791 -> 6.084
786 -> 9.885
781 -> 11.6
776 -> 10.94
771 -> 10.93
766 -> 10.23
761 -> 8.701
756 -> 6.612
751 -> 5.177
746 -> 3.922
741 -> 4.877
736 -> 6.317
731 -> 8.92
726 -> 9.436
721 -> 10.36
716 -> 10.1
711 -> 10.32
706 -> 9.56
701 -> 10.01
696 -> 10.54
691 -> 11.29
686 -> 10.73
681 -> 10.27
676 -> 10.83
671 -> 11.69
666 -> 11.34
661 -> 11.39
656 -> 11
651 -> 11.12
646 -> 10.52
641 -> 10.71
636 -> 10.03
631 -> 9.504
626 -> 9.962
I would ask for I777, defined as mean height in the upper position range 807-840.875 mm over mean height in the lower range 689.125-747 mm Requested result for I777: 1.3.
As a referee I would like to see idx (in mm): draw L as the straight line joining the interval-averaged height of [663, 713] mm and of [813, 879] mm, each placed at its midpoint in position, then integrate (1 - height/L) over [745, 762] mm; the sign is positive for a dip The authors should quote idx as 7.4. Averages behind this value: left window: 10.7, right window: 10.9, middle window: 6.07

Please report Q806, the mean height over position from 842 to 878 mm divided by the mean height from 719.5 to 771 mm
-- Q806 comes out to 1.4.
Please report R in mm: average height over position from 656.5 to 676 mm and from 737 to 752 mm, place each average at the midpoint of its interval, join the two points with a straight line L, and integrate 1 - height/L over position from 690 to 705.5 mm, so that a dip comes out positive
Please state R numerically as -3.1 mm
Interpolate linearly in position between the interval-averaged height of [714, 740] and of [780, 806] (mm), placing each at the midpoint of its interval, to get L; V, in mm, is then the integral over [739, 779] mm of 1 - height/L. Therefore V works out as 6.9 mm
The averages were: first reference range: 8.77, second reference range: 9.87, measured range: 7.76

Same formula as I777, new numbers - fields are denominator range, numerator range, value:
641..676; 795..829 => 1.05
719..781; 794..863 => 1.38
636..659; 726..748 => 0.60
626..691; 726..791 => 0.76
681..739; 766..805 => 1.05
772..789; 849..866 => 0.96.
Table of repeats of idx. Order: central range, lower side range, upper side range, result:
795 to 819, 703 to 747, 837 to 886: -4.8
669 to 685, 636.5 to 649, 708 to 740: -1.6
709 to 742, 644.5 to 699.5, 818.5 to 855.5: 6.9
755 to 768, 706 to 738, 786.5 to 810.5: 1.3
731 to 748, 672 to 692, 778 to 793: 7.4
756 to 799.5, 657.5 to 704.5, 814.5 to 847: 6.4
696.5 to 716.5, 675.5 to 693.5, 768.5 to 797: 1.0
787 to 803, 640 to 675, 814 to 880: 2.5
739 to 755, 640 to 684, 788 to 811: 8.5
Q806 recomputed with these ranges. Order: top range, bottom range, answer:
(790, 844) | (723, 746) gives 1.57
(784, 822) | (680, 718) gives 1.02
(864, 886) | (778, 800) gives 1.04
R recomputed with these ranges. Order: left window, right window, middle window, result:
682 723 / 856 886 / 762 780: -0.7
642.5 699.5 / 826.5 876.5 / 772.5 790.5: 0.7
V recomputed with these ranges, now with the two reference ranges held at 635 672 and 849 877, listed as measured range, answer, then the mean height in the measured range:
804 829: -4.2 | 12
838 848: -0.7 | 10.9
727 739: 3.3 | 7.73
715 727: 0.7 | 10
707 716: 0.5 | 10.1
